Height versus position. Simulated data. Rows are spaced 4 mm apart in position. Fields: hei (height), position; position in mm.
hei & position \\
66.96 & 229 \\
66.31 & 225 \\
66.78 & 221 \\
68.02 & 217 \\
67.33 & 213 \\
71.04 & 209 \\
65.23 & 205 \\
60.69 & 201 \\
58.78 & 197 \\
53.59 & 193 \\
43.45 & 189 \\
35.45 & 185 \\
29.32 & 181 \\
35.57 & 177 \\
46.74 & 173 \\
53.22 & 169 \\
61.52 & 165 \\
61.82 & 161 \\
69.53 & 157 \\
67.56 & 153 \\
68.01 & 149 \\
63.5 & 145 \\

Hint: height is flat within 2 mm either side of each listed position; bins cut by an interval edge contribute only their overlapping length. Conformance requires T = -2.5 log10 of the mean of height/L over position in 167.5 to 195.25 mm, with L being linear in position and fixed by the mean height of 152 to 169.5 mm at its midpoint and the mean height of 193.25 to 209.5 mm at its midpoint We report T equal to 0.42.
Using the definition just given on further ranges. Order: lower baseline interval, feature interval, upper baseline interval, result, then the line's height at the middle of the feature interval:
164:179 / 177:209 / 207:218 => 0.199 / 59.2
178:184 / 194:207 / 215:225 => -0.234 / 49.3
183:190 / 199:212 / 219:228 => -0.230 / 53.1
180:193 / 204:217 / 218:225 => -0.173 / 58.2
